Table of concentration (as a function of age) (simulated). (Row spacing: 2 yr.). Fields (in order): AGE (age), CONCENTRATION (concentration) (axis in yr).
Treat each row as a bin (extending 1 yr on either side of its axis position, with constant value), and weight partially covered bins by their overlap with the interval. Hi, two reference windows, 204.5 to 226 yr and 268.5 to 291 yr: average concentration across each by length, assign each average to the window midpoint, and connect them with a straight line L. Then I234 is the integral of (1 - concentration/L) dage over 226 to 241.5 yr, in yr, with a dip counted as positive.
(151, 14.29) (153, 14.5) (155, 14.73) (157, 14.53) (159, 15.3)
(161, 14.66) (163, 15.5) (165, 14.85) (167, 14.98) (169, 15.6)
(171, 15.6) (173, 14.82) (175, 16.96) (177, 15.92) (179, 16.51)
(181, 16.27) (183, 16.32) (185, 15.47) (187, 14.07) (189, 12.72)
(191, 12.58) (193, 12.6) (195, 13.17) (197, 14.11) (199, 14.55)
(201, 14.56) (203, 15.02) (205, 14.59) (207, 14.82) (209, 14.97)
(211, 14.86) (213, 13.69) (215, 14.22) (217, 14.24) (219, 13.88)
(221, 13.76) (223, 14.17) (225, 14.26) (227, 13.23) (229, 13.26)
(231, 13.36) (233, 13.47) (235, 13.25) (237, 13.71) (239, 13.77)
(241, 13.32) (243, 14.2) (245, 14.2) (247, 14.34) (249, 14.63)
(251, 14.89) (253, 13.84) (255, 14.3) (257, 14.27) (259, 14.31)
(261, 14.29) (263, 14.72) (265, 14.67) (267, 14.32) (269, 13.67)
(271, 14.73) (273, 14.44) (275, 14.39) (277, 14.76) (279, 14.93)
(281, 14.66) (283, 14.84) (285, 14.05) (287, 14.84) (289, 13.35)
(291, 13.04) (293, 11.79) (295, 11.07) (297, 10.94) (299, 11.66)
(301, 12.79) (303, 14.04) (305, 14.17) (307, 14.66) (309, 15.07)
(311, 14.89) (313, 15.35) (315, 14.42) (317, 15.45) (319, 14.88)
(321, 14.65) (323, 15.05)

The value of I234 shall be 1.0 yr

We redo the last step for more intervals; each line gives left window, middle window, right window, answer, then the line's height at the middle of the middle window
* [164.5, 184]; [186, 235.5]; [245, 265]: 4.1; 15.2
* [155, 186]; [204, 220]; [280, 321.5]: 0.6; 15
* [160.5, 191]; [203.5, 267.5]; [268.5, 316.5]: 1.9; 14.6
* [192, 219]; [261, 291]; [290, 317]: -1.6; 13.7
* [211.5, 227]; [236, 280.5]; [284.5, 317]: -1.7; 13.8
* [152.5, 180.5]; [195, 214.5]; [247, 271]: 0.6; 14.9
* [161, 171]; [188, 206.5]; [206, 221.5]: 1.0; 14.6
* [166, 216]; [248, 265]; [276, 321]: -0.2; 14.2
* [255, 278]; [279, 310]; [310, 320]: 2.7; 14.7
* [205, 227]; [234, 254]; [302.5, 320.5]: 0.5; 14.4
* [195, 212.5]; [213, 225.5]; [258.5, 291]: 0.4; 14.5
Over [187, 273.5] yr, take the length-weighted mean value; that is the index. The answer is 14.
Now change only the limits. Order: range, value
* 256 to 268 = 14.4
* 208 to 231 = 14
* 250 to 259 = 14.3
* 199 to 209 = 14.8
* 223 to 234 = 13.6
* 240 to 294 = 14.2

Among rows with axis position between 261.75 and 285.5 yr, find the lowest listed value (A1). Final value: 13.67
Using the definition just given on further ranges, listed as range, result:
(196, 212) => 14.11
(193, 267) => 12.6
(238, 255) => 13.32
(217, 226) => 13.76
